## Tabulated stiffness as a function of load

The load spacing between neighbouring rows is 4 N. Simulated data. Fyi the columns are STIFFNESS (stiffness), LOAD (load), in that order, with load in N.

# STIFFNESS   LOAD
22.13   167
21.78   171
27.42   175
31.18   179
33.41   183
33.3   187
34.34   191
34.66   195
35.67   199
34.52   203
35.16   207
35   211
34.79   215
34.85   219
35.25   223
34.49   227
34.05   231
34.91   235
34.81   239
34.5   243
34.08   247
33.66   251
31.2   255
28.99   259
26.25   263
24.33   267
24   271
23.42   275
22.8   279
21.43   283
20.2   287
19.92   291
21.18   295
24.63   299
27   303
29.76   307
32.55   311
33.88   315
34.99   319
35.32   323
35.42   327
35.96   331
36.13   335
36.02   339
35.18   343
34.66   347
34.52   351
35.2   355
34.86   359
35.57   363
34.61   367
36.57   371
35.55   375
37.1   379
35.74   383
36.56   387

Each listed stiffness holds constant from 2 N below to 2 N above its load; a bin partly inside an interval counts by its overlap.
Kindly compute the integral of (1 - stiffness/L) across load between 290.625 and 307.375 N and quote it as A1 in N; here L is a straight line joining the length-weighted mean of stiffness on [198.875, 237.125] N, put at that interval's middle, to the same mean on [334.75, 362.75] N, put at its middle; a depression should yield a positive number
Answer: 5.1 N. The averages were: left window 34.8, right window 35.2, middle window 24.4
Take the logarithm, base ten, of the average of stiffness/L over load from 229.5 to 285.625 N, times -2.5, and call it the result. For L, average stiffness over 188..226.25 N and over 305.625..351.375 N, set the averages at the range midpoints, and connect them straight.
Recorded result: 0.20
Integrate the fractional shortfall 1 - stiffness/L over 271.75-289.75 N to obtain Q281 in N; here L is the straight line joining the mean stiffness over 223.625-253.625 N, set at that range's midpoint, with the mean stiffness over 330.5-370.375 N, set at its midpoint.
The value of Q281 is 6.57 N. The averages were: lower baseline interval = 34.3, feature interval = 22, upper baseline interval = 35.3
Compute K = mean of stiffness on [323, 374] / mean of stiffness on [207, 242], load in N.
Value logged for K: 1.02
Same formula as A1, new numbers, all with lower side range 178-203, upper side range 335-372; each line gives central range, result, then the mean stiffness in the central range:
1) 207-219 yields -0.3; 34.9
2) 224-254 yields 0.0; 34.3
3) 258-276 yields 4.8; 25.3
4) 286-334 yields 7.4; 29.6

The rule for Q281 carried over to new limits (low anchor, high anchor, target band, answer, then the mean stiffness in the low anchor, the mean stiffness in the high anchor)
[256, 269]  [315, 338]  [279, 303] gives 6.8 N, 26.9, 35.4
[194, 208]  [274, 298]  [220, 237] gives -2.2 N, 35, 21.5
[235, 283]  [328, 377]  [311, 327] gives -0.7 N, 28.9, 35.4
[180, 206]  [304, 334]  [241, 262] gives 1.1 N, 34.2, 33.8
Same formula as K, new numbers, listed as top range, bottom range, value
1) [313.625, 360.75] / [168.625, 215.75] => 1.08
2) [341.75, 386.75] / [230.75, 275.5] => 1.17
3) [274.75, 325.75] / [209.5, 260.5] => 0.79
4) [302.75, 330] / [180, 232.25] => 0.96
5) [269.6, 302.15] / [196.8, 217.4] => 0.64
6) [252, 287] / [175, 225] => 0.74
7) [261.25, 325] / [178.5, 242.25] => 0.76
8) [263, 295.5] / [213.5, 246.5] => 0.65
